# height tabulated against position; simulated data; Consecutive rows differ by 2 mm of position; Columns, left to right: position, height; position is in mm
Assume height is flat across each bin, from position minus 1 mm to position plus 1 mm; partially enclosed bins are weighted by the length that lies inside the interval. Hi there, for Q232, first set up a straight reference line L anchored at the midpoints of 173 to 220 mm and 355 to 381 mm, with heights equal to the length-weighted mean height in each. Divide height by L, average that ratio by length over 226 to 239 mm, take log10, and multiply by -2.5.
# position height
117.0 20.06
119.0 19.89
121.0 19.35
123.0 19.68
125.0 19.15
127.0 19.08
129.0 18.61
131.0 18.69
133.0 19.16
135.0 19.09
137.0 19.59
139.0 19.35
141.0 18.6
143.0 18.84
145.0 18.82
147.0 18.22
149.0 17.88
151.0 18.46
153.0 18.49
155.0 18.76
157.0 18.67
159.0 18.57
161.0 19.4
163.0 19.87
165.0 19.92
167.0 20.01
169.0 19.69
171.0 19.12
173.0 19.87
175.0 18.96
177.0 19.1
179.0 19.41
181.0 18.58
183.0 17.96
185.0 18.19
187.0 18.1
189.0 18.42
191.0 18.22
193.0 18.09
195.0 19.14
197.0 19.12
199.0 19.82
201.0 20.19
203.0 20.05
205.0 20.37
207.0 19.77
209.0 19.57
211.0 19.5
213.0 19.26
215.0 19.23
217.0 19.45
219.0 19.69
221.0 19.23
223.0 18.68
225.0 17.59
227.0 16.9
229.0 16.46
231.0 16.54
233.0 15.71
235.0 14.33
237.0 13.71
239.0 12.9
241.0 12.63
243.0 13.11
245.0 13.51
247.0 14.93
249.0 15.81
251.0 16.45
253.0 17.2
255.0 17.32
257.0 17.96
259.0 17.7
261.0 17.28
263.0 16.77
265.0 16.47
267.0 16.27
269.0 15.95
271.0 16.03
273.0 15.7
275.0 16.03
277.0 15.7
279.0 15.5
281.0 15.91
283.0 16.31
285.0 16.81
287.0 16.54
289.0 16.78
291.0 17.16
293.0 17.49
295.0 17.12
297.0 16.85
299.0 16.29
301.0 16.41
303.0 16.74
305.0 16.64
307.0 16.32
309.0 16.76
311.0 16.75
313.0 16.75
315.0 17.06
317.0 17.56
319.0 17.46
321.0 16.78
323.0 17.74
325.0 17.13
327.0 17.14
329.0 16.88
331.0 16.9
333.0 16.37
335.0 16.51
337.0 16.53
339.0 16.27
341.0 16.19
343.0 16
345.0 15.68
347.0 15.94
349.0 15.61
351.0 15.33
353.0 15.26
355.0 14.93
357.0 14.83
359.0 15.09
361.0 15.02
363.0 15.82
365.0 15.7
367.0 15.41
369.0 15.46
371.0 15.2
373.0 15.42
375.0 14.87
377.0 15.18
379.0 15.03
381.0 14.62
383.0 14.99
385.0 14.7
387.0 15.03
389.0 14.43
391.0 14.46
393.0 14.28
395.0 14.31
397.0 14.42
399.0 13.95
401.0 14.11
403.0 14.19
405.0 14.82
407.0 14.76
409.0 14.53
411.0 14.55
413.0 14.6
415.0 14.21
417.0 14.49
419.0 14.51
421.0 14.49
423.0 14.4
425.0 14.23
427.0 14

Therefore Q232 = 0.19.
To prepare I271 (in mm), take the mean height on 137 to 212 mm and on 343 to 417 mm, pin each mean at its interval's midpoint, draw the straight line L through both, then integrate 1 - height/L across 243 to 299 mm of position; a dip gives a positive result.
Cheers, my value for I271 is 2.42 mm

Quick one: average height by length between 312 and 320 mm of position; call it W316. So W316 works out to 17.2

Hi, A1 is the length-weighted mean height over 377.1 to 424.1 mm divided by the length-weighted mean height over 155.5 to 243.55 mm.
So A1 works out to 0.79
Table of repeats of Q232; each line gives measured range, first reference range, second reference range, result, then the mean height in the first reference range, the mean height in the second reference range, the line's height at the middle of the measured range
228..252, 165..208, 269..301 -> 0.20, 19.2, 16.4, 17.7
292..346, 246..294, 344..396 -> -0.06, 16.5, 15.1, 15.8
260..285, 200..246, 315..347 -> 0.06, 17.3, 16.7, 17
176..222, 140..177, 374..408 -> -0.05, 19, 14.6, 18.2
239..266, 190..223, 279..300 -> 0.13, 19.4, 16.7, 17.9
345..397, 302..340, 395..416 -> 0.02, 16.9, 14.4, 15.4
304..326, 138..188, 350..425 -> -0.06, 18.9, 14.8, 16.1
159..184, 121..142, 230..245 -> -0.12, 19.1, 14.1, 17.2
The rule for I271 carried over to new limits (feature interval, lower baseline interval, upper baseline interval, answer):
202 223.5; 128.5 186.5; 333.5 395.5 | -1.9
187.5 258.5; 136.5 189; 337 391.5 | 1.6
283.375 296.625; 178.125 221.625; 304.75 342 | 0.4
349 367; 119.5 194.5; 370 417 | 0.0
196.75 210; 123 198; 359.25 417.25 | -1.3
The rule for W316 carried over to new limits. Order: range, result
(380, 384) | 14.8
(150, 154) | 18.5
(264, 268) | 16.4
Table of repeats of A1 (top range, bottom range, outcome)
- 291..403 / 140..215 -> 0.83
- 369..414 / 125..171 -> 0.77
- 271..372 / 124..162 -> 0.87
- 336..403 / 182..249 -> 0.86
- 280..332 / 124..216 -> 0.88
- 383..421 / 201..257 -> 0.85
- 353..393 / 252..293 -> 0.91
